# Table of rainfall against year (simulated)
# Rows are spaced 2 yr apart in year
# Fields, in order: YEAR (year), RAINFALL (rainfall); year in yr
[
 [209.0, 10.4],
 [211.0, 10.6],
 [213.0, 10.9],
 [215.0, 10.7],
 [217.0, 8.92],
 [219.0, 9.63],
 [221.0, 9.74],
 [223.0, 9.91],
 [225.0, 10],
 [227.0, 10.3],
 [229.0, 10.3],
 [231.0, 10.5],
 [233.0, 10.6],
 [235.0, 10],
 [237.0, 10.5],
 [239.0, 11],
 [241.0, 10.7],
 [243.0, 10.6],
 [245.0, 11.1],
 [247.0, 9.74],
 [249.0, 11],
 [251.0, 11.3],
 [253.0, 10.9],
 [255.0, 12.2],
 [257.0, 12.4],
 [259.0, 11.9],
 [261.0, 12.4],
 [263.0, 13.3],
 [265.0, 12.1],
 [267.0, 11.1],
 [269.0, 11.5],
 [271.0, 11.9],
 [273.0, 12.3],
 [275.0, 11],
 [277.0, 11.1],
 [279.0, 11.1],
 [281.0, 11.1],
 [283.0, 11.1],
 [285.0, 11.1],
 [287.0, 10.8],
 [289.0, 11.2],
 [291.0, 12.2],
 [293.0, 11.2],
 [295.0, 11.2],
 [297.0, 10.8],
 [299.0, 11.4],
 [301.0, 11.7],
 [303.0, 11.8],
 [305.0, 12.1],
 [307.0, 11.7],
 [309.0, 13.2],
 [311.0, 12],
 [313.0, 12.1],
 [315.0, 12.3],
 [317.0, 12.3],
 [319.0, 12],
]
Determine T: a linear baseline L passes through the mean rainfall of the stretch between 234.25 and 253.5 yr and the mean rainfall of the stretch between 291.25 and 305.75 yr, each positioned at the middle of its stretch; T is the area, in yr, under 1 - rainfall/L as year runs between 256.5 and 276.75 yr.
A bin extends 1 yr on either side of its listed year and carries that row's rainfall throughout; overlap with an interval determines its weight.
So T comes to -1.7 yr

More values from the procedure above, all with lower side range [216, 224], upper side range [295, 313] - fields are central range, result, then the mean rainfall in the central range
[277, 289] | 0.20 yr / 11.1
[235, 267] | -2.95 yr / 11.4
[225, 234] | -0.53 yr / 10.4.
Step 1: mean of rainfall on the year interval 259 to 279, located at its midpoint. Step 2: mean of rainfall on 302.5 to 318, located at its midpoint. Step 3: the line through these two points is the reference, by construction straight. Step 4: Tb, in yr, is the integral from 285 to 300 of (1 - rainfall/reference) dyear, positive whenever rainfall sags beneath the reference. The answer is 1.0 yr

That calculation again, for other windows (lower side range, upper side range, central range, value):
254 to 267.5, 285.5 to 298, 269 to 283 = 0.4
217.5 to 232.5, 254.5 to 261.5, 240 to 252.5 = 0.8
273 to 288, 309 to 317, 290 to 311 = 0.2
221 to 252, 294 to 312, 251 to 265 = -1.6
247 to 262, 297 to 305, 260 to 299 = 0.3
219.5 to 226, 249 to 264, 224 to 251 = 0.7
